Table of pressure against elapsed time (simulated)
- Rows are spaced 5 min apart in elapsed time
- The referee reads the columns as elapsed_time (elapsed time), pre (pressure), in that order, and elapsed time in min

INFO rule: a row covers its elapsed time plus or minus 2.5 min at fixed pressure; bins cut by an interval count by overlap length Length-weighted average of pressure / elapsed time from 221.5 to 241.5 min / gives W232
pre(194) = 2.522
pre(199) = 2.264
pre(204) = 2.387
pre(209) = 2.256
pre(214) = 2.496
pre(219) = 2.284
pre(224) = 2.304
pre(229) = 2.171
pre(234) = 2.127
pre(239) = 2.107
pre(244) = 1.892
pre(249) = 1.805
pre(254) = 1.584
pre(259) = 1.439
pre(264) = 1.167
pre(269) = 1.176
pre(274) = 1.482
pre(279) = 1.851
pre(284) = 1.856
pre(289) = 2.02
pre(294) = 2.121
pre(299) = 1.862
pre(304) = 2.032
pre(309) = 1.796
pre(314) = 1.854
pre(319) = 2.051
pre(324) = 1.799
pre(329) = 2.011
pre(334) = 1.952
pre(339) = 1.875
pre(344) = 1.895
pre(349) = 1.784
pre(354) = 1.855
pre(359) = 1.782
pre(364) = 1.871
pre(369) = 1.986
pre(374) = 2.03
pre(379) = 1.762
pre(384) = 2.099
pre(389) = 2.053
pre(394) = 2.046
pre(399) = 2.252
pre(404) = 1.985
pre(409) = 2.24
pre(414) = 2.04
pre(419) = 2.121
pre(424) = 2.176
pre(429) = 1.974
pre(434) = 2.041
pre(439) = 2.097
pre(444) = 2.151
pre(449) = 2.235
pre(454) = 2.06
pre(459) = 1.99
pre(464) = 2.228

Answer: 2.18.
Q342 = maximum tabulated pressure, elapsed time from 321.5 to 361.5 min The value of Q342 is 2.011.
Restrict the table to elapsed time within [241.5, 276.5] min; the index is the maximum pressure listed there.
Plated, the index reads 1.892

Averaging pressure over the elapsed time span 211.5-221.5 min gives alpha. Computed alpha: 2.39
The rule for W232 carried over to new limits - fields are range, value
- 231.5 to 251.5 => 1.98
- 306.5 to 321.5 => 1.9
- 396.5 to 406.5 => 2.12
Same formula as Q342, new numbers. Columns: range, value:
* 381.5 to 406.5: 2.252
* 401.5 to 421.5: 2.24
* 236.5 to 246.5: 2.107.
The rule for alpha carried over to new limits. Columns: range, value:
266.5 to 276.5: 1.33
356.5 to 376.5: 1.92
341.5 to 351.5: 1.84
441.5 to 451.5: 2.19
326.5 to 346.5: 1.93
